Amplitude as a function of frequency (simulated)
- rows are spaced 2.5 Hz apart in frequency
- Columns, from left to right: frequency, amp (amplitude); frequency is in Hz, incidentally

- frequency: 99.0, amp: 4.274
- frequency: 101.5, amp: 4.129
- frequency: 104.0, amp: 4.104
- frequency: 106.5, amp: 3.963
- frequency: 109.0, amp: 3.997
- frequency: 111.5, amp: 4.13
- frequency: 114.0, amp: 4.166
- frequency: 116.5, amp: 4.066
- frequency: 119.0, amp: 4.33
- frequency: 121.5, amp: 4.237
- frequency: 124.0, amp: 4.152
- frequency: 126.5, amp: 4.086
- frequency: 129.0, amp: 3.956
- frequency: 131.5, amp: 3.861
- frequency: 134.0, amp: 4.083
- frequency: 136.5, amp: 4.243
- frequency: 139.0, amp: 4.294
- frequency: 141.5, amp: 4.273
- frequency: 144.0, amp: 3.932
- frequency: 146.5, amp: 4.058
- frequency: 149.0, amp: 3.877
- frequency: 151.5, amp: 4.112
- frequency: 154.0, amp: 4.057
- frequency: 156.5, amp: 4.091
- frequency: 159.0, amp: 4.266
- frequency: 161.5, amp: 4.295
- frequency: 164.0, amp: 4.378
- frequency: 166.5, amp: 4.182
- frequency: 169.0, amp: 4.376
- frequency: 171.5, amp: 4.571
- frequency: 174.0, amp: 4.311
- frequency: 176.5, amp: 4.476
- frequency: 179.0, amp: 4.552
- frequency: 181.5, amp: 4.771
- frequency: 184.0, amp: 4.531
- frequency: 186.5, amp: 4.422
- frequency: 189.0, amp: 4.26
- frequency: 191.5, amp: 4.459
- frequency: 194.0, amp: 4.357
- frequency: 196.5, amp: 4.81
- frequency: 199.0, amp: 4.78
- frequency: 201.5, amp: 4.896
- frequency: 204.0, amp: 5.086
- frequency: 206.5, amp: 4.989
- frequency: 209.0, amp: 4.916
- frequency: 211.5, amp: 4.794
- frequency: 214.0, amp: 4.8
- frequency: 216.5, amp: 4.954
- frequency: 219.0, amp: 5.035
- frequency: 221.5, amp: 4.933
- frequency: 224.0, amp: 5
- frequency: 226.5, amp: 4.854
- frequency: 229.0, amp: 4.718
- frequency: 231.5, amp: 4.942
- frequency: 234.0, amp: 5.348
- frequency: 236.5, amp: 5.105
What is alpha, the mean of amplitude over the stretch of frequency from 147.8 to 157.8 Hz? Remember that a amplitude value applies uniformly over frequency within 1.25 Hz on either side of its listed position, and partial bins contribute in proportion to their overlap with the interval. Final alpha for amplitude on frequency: 4.04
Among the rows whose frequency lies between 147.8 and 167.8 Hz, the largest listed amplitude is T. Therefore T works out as 4.378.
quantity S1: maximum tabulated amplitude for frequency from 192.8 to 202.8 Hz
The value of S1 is 4.896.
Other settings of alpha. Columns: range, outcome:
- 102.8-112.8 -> 4.05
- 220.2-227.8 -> 4.93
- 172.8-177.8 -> 4.4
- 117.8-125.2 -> 4.24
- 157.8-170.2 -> 4.3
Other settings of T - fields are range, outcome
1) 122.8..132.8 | 4.152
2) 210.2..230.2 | 5.035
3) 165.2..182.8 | 4.771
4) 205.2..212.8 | 4.989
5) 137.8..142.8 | 4.294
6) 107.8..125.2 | 4.33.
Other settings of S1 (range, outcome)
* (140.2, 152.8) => 4.273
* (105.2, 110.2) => 3.997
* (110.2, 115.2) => 4.166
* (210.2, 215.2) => 4.8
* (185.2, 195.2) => 4.459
